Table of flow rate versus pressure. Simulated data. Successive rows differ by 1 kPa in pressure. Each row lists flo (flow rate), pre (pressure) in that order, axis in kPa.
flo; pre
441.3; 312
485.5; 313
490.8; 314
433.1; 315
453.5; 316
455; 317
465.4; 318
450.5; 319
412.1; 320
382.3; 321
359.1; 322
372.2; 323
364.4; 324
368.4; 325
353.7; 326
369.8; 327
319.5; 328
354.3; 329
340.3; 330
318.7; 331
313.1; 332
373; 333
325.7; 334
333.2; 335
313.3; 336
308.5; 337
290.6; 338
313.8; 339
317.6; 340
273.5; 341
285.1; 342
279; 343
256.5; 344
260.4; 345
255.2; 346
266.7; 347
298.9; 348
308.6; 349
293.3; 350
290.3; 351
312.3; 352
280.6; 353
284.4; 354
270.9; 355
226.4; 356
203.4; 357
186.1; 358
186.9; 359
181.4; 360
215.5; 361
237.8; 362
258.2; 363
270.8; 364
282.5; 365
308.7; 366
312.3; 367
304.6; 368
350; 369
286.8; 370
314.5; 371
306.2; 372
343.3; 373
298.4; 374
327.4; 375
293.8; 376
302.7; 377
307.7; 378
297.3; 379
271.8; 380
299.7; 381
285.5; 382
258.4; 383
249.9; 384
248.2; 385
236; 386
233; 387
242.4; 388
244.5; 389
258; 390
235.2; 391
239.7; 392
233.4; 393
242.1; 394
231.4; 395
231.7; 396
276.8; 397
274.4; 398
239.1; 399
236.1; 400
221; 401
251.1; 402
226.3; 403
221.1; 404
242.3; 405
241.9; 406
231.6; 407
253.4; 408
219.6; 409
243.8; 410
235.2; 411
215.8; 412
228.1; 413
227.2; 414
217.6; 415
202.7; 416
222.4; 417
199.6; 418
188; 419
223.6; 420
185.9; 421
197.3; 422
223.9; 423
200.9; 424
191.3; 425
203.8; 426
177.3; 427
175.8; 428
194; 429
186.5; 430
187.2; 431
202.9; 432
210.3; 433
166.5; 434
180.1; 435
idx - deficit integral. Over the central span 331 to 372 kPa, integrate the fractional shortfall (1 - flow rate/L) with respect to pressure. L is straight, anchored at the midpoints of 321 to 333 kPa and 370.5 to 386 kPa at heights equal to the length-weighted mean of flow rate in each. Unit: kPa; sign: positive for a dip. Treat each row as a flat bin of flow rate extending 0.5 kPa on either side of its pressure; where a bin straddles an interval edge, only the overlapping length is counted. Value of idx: 5.2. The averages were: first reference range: 351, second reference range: 292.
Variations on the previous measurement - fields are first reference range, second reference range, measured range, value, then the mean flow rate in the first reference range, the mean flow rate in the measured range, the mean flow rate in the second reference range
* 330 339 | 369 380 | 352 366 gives 3.2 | 323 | 243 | 308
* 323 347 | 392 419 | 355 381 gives 0.1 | 317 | 275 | 233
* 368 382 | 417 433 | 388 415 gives 1.1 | 307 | 238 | 197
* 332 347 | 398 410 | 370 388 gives -1.7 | 298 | 285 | 237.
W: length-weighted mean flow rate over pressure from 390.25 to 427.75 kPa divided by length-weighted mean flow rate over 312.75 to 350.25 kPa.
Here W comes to 0.6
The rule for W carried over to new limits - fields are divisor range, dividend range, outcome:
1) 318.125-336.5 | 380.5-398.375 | 0.70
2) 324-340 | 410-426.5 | 0.63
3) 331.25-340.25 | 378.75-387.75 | 0.82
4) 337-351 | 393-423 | 0.80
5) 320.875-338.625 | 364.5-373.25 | 0.91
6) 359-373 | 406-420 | 0.80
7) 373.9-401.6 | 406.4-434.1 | 0.80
